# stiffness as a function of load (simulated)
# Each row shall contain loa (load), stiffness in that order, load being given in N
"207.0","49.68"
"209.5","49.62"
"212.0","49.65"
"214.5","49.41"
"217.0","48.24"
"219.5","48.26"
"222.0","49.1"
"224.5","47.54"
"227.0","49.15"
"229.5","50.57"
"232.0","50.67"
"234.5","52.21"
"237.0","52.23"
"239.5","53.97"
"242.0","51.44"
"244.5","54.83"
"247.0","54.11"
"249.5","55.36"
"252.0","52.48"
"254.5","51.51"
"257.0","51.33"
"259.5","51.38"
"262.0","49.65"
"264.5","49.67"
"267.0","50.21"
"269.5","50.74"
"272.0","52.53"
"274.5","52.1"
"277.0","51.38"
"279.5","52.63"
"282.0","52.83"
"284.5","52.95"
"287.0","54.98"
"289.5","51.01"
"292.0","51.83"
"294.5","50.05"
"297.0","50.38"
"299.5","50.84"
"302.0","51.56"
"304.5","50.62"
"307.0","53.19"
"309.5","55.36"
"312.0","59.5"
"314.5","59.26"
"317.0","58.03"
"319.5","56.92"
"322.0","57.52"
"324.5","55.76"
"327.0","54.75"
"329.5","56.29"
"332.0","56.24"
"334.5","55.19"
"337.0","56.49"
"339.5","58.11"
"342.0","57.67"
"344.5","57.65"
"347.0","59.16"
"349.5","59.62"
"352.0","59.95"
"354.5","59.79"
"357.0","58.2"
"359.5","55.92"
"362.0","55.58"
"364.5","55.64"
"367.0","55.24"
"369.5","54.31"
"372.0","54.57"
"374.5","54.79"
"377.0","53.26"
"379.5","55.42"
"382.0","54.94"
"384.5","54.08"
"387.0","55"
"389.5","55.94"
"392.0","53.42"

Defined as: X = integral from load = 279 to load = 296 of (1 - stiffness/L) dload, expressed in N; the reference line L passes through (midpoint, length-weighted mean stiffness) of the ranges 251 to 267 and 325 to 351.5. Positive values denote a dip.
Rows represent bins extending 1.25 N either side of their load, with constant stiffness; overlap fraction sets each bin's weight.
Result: 0.3 N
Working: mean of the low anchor 50.9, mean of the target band 52.3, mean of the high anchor 57.2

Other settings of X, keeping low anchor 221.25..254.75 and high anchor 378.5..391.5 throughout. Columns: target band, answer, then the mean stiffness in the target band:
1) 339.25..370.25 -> -1.80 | 57.5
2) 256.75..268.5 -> 0.45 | 50.4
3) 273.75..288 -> -0.01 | 52.8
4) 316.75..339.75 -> -1.13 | 56.4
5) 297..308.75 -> 0.36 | 51.6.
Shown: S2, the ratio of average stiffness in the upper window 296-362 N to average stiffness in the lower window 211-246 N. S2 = 1.11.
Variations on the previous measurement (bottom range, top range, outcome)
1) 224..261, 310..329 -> 1.10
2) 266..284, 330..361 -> 1.11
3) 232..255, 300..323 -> 1.05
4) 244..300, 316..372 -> 1.10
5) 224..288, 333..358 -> 1.12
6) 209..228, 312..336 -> 1.16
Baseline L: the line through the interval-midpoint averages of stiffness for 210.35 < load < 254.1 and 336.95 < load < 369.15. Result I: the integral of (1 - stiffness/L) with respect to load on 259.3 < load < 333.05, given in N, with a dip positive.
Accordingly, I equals 1.6 N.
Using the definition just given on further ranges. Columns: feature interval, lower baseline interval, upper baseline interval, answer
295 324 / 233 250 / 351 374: 0.2 N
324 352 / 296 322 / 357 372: -1.0 N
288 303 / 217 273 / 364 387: 0.4 N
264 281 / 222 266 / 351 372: 0.4 N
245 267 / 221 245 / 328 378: 0.1 N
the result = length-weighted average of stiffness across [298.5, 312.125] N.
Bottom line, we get 53.1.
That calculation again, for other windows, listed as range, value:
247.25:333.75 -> 53.3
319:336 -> 56.1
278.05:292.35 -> 52.7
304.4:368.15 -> 56.9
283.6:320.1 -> 53.7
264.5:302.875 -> 51.7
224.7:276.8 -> 51.7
